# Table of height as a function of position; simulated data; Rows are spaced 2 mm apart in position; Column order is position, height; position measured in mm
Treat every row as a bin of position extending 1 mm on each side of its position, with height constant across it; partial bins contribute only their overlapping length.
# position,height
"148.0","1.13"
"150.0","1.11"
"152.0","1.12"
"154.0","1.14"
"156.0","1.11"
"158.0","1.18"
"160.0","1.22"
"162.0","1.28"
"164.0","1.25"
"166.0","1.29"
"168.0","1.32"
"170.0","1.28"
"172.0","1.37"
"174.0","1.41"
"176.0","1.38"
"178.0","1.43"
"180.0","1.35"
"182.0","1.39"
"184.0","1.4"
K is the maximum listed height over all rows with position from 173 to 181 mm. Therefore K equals 1.43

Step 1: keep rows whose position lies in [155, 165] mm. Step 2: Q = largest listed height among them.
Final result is 1.28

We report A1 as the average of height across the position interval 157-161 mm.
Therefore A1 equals 1.2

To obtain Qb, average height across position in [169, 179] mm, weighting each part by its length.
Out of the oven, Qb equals 1.37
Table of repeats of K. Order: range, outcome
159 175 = 1.41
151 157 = 1.14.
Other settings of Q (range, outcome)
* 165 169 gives 1.32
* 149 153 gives 1.12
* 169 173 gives 1.37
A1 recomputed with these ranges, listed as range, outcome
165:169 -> 1.31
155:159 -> 1.15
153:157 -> 1.12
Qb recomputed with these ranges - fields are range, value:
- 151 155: 1.13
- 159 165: 1.25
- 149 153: 1.12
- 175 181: 1.39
